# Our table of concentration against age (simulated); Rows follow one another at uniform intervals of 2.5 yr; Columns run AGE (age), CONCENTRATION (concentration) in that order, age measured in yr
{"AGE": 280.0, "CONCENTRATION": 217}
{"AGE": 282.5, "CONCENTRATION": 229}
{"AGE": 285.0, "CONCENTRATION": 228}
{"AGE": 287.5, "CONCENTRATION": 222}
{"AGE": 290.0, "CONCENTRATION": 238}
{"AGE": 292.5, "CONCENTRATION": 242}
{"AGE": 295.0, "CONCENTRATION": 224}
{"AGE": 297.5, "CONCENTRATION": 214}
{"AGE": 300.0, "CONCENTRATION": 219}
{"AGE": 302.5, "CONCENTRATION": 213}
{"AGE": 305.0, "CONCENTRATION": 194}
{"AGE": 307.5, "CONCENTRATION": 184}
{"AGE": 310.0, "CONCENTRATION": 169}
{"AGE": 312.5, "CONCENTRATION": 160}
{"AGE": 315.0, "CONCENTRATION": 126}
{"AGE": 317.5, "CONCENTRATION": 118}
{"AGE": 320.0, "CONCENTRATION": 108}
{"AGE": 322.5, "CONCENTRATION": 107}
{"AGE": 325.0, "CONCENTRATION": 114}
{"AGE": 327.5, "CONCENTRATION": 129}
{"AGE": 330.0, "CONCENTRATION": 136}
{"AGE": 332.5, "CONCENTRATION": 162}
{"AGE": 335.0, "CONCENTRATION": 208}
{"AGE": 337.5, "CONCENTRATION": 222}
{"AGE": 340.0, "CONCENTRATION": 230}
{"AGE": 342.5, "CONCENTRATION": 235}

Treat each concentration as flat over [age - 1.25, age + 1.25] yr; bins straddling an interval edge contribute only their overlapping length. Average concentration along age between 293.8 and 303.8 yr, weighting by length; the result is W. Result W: 217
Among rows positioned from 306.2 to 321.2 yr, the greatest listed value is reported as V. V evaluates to 184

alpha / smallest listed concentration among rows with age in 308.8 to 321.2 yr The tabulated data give 108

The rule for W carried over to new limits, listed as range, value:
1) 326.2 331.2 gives 132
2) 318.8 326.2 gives 110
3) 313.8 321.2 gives 117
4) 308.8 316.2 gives 152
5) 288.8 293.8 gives 240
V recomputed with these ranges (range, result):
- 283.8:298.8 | 242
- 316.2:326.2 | 118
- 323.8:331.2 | 136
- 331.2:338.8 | 222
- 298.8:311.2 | 219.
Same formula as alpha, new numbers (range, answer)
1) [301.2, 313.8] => 160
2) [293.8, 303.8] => 213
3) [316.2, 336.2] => 107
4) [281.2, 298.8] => 214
